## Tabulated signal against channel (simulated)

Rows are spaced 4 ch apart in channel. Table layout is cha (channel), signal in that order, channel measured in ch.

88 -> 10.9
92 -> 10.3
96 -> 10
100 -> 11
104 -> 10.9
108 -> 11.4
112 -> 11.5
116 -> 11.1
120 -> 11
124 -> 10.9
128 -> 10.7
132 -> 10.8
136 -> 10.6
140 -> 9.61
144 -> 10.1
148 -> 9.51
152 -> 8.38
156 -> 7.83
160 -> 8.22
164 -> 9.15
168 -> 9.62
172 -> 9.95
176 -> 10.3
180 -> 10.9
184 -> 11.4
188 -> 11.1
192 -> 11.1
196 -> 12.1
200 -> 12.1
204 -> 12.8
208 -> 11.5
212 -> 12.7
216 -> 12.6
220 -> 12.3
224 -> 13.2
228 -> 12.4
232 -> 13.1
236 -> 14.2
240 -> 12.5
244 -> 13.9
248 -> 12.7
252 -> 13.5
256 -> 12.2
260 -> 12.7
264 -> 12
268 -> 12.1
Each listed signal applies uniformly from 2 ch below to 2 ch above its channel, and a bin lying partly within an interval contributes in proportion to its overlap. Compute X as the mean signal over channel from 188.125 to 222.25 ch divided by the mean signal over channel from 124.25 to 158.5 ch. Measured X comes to 1.2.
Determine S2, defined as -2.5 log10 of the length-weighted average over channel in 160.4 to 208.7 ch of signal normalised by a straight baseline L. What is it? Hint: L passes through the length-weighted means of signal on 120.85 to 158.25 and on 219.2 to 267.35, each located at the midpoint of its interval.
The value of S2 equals 0.03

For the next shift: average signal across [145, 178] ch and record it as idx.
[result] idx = 9.15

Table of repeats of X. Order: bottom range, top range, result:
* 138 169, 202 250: 1.42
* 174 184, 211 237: 1.20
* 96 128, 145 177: 0.83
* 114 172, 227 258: 1.33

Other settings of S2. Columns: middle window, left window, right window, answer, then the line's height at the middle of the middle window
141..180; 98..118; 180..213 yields 0.231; 11.5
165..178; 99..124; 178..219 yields 0.175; 11.6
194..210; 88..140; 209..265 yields 0.012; 12.3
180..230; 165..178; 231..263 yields -0.071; 11.3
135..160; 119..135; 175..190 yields 0.182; 10.9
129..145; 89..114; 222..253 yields 0.114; 11.5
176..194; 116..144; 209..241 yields 0.082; 11.9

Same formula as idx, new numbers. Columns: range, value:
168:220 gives 11.5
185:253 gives 12.5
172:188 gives 10.8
